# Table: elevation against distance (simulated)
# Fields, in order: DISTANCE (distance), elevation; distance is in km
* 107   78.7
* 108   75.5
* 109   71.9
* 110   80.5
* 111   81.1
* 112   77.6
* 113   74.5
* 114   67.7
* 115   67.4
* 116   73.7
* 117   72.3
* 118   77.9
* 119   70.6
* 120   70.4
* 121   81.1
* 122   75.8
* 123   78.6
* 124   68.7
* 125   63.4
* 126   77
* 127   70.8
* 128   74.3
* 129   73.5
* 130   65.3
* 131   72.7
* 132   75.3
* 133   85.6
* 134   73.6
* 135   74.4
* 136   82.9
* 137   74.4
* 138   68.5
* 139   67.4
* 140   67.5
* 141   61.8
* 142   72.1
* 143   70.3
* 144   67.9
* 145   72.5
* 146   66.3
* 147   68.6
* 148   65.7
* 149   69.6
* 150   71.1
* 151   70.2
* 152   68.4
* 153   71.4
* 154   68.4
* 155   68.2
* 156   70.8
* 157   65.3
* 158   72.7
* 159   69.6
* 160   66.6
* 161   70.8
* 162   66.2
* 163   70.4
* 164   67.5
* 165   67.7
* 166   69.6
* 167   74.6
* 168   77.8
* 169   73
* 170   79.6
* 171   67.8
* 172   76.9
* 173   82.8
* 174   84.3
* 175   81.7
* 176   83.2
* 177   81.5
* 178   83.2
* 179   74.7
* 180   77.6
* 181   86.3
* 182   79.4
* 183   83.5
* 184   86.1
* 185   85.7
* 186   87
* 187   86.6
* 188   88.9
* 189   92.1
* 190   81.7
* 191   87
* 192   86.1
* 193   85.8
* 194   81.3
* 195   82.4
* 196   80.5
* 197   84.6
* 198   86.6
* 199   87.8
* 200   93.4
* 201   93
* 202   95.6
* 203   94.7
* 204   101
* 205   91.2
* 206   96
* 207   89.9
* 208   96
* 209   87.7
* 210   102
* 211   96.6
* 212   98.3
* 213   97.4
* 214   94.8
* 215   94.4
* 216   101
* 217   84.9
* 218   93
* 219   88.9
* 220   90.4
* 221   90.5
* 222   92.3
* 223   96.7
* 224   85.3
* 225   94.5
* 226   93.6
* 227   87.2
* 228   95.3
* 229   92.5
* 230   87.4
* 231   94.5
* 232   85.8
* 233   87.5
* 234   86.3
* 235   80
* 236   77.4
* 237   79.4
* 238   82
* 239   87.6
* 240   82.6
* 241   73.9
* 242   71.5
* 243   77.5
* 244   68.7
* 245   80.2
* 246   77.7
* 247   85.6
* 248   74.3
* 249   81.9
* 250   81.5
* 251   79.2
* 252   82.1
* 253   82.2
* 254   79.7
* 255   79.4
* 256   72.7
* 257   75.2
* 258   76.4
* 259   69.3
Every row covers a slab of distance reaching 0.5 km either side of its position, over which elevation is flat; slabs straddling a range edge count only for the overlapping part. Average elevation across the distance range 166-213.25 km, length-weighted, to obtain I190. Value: 86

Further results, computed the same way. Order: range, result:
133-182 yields 72.8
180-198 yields 84.8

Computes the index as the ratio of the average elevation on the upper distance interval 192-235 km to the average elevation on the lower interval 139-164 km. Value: 1.33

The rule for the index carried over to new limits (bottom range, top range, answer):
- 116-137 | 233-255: 1.07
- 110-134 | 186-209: 1.21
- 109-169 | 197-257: 1.22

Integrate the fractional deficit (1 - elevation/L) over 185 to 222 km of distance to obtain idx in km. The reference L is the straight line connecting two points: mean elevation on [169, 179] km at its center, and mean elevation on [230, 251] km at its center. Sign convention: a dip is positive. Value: -4.91 km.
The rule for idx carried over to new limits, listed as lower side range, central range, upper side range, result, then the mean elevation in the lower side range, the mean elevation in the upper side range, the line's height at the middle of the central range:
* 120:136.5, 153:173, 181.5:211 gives 2.64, 74.4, 88.9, 81.8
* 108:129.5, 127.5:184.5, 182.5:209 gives 5.38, 73.8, 88.6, 81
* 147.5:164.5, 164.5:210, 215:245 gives -4.76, 69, 86.5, 76.4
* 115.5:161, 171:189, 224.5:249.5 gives -1.47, 71.4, 83.4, 76.5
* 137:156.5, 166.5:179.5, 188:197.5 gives -0.09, 68.9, 84.8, 78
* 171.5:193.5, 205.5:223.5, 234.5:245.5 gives -2.96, 83.7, 78.3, 80.7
